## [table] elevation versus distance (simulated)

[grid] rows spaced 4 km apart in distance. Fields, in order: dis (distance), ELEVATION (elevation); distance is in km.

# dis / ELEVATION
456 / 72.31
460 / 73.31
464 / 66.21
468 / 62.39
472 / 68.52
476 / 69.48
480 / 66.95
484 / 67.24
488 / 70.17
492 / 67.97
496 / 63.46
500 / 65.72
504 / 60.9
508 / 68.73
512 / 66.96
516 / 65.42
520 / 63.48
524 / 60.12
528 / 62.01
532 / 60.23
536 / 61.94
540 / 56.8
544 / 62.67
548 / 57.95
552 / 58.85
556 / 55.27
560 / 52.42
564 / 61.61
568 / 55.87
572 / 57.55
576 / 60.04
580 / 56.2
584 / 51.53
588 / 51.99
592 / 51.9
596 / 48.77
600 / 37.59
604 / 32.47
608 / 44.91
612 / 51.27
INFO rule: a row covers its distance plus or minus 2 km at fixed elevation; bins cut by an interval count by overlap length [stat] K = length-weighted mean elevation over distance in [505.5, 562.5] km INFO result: 60.9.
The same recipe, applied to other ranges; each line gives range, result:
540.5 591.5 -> 56.7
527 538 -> 61.3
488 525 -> 65.2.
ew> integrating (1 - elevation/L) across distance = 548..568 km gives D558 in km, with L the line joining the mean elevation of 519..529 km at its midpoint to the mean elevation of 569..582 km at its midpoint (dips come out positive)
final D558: 0.7 km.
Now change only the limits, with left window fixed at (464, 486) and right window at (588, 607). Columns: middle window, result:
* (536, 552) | -1.67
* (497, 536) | -3.05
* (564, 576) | -2.24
